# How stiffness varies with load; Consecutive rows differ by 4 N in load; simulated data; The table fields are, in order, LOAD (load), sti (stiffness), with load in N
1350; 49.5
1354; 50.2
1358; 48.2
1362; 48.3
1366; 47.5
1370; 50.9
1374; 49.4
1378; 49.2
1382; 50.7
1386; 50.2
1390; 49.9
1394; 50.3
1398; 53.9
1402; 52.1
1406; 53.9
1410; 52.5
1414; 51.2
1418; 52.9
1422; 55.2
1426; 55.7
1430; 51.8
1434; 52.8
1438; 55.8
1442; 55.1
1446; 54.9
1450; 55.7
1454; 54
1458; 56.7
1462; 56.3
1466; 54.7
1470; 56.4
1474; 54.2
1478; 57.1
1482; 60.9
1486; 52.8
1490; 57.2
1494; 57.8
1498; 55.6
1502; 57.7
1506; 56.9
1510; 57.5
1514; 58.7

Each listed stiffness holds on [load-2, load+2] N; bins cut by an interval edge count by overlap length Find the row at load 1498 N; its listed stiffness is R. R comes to 55.6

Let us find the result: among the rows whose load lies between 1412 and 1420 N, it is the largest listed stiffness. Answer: 52.9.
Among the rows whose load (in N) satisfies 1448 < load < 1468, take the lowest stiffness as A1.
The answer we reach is 54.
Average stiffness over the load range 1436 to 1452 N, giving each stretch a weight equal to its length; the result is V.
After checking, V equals 55.4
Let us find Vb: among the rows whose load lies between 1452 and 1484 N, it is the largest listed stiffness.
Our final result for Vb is 60.9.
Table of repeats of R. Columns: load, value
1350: 49.5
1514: 58.7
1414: 51.2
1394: 50.3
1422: 55.2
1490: 57.2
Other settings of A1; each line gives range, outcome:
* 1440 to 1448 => 54.9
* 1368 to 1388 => 49.2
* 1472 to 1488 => 52.8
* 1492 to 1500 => 55.6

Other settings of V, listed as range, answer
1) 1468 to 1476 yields 55.3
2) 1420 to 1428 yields 55.5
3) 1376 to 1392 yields 50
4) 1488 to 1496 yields 57.5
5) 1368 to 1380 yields 49.8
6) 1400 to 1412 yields 52.8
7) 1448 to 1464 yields 55.7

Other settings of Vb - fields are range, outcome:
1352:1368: 50.2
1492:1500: 57.8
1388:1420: 53.9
